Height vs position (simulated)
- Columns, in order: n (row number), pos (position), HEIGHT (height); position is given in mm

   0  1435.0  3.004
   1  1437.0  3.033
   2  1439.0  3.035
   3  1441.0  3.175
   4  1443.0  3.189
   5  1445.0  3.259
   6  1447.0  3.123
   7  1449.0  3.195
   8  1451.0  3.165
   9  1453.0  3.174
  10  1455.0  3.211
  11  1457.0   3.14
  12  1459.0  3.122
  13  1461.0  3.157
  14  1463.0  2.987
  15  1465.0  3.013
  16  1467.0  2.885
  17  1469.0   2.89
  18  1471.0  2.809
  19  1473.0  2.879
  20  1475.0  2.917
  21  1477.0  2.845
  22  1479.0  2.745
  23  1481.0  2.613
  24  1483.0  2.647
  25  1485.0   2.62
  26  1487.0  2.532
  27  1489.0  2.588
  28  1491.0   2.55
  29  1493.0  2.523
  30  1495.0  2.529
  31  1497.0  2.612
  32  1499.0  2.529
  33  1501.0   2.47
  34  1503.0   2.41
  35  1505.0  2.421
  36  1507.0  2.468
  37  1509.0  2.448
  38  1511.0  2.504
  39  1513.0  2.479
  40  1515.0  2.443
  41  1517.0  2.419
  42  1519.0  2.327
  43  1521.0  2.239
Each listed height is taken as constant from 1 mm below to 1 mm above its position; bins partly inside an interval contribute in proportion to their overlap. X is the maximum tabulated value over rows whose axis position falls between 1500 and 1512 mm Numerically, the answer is 2.504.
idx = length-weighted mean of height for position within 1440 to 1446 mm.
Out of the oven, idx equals 3.21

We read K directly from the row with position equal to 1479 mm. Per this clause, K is 2.745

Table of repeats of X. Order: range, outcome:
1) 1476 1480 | 2.845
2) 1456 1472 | 3.157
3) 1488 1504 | 2.612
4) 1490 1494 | 2.55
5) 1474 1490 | 2.917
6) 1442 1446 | 3.259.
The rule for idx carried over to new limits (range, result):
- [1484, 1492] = 2.57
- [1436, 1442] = 3.08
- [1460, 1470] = 2.99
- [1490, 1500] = 2.55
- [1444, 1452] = 3.19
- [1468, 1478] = 2.87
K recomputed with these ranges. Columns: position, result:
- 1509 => 2.448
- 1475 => 2.917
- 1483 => 2.647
